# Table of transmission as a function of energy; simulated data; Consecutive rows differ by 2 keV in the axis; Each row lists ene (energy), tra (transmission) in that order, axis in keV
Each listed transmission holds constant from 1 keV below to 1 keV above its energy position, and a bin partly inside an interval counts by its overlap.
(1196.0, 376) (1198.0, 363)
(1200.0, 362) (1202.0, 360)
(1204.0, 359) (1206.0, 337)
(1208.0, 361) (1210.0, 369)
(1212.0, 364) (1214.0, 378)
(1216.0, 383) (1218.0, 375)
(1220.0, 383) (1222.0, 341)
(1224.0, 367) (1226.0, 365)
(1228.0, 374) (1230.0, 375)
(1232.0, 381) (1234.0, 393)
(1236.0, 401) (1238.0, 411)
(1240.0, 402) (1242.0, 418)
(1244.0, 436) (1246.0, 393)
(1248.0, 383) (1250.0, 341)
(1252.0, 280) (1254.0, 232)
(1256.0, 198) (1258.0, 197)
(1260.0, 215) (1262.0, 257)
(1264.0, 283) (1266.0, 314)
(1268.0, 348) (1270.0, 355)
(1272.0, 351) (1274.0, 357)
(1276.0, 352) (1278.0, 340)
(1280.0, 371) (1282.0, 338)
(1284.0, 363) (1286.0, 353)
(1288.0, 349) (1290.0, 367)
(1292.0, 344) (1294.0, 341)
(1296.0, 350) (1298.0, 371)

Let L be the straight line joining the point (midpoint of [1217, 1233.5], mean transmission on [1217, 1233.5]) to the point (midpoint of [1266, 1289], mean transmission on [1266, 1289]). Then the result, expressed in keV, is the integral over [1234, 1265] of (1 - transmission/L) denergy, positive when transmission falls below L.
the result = 3.2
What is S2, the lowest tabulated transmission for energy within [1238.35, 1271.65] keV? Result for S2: 197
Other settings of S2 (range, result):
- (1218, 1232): 341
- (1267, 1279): 340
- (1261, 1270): 257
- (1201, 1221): 337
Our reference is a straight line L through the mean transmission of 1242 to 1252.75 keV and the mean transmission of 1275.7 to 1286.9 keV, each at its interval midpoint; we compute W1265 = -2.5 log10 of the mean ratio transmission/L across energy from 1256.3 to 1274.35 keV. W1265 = 0.24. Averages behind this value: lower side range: 373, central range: 291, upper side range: 353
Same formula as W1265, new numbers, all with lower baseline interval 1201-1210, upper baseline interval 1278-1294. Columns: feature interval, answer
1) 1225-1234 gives -0.06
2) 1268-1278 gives 0.01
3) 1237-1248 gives -0.16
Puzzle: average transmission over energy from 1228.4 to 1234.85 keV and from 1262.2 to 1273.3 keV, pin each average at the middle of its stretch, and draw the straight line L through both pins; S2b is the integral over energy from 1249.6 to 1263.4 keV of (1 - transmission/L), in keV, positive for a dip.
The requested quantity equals 4.1 keV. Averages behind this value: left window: 382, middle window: 243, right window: 326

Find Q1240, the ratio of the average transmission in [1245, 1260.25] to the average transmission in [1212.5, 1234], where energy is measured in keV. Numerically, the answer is 0.8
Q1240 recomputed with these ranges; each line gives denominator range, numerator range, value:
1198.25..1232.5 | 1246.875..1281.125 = 0.83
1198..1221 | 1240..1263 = 0.84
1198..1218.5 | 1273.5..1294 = 0.97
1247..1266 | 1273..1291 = 1.32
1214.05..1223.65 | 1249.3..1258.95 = 0.67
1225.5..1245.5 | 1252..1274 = 0.70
